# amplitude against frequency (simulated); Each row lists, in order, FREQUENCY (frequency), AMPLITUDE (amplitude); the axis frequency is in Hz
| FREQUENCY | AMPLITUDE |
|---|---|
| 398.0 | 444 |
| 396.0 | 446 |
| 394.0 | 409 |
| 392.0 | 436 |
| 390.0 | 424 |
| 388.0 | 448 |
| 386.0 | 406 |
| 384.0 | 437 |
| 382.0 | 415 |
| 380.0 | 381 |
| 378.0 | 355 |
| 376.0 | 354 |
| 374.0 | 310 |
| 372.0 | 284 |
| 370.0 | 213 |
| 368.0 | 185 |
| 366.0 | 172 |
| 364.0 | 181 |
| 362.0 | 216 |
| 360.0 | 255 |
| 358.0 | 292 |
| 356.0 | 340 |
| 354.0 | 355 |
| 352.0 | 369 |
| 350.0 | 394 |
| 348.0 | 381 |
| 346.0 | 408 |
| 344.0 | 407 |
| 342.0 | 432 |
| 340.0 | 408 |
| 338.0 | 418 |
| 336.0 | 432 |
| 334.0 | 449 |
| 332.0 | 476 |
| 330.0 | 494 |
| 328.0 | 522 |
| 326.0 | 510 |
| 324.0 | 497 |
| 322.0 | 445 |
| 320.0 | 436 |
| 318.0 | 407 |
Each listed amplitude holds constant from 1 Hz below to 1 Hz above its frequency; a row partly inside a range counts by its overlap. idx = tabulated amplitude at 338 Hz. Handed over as 418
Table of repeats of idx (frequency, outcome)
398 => 444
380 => 381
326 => 510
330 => 494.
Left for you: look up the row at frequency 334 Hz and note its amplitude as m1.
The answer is 449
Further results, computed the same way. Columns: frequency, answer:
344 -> 407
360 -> 255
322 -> 445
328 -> 522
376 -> 354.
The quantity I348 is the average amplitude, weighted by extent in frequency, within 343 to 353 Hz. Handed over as 392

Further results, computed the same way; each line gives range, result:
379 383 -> 398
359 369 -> 202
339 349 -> 407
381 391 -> 426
